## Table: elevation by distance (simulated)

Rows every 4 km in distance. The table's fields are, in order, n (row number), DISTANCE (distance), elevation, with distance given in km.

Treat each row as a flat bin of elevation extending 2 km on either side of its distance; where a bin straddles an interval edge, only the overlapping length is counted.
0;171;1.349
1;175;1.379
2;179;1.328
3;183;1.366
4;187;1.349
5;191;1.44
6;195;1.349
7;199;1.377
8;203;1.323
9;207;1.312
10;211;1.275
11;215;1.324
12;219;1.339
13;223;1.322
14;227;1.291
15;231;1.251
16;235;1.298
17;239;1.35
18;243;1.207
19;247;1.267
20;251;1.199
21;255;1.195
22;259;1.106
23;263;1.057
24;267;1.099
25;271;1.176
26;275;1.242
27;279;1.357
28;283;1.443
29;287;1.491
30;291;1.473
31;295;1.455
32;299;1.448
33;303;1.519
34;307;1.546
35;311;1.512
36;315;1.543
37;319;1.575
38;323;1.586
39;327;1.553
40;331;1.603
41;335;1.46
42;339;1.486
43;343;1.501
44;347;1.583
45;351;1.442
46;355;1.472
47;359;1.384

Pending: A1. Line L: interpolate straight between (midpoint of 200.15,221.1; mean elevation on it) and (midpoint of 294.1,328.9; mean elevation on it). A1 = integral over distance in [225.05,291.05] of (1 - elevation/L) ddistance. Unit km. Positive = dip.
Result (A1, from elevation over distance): 7.4 km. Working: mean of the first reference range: 1.32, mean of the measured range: 1.26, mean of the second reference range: 1.53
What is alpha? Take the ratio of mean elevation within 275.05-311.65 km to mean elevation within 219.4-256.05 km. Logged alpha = 1.15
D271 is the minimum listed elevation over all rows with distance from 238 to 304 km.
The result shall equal 1.057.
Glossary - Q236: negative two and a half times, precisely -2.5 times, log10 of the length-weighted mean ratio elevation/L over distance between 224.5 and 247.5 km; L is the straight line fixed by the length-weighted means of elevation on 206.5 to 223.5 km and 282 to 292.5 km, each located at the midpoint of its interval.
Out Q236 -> 0.07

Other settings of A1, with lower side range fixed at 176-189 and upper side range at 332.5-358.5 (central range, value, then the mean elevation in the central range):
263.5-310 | 1.9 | 1.38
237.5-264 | 3.9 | 1.2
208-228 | 1.0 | 1.31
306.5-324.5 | -1.1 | 1.55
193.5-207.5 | 0.2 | 1.34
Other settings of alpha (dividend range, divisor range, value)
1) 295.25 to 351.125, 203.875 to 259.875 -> 1.20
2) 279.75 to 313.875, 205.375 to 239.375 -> 1.14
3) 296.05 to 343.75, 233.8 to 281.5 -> 1.26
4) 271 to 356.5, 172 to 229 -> 1.11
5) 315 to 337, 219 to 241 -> 1.19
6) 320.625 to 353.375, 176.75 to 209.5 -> 1.13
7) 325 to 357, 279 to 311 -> 1.02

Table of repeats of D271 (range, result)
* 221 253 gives 1.199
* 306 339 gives 1.46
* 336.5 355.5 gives 1.442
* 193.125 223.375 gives 1.275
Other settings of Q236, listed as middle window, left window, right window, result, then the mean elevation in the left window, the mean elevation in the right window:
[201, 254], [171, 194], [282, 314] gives 0.10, 1.37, 1.49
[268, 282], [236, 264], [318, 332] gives 0.06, 1.21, 1.58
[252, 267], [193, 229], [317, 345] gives 0.25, 1.32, 1.54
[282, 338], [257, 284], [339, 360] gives -0.13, 1.2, 1.48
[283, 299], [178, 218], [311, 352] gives 0.01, 1.34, 1.53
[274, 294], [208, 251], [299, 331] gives 0.03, 1.29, 1.54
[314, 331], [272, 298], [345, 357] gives -0.08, 1.4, 1.5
